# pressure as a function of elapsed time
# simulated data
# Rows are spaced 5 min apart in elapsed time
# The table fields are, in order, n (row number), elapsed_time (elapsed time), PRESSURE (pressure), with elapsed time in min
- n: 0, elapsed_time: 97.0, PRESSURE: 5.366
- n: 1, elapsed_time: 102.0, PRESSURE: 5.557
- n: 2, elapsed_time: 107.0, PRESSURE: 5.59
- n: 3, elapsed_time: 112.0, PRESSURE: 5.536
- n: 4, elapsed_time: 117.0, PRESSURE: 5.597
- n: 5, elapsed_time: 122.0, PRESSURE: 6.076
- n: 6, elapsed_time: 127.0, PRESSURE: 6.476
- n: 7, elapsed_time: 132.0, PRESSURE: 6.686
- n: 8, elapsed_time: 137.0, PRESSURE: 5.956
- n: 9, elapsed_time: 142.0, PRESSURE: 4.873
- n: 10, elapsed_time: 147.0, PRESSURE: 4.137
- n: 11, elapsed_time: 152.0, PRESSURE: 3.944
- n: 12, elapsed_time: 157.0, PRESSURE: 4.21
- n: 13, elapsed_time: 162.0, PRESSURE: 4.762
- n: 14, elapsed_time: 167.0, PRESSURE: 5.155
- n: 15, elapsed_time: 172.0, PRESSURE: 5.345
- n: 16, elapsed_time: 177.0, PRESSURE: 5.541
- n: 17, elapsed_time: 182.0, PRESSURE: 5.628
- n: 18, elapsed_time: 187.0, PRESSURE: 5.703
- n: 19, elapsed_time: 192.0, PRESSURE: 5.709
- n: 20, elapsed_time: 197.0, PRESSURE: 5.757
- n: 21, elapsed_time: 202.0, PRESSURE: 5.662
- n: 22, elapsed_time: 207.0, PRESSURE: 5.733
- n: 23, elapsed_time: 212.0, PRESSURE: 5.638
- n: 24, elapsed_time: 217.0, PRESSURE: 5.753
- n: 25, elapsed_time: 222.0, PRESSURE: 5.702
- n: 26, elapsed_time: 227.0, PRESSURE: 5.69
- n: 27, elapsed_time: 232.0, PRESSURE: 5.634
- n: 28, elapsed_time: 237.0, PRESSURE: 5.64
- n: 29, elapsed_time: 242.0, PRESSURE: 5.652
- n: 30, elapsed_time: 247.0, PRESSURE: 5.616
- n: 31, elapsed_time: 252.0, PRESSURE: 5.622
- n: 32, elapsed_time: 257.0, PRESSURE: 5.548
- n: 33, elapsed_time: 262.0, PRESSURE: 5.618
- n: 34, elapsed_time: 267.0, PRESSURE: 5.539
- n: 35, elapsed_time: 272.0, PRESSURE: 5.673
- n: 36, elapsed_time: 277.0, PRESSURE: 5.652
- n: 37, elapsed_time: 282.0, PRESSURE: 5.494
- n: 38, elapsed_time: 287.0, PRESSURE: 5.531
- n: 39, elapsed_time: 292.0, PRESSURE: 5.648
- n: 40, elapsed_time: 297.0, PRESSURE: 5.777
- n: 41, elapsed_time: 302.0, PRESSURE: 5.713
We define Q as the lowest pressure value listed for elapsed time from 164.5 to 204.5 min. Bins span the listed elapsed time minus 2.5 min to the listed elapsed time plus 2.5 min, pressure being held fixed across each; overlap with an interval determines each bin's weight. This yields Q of 5.155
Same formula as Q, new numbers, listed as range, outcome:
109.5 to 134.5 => 5.536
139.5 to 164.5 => 3.944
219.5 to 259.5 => 5.548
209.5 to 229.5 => 5.638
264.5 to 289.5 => 5.494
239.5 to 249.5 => 5.616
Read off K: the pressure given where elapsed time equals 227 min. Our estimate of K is 5.69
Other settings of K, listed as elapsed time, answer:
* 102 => 5.557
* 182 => 5.628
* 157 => 4.21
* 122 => 6.076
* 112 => 5.536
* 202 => 5.662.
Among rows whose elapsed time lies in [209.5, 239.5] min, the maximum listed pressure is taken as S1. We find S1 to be 5.753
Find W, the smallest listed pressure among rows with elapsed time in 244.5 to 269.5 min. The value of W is 5.539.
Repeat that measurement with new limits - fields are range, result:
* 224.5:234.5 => 5.634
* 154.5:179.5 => 4.21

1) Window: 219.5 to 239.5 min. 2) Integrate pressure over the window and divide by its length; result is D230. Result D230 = 5.67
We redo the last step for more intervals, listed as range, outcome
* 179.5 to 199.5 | 5.7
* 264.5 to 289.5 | 5.58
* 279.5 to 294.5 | 5.56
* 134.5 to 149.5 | 4.99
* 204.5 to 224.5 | 5.71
